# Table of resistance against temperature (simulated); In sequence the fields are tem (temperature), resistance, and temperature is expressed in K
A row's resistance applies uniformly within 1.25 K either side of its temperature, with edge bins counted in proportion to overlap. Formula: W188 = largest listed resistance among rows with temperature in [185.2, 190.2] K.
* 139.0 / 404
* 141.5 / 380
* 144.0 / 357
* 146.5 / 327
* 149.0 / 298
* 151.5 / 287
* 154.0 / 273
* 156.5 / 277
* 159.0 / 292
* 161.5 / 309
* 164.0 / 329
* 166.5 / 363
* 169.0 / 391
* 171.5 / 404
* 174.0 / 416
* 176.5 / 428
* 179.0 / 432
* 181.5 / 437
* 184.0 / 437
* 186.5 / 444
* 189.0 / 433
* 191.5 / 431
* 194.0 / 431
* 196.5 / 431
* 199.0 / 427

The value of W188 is 444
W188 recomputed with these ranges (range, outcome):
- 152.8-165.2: 329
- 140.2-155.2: 380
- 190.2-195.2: 431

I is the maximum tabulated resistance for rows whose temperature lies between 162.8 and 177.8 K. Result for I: 428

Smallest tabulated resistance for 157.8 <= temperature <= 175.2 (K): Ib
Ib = 292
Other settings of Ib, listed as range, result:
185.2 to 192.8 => 431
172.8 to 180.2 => 416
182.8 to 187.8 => 437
